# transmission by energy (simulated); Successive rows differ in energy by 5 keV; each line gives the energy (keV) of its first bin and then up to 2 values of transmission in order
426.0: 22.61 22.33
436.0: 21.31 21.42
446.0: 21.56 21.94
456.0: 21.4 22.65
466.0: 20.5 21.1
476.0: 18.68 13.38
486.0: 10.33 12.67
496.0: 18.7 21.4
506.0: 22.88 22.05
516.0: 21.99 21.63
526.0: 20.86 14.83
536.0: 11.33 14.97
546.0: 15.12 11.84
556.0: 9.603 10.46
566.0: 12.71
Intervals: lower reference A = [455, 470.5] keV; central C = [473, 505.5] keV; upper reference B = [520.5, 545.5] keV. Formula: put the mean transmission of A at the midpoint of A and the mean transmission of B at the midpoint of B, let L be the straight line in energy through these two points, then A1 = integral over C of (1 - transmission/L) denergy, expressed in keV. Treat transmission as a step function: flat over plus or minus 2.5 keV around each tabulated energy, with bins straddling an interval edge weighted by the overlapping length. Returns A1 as 5.0 keV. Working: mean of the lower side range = 21.5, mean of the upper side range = 16.2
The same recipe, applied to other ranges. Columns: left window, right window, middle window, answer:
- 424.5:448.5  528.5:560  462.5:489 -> 2.5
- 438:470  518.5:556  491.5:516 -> -3.9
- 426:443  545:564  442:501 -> 0.3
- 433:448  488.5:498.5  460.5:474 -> -1.9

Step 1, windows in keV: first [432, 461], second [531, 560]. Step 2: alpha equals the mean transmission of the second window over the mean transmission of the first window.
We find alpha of 0.58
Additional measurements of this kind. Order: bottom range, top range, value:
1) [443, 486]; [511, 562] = 0.80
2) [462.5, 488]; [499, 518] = 1.29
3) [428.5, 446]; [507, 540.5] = 0.86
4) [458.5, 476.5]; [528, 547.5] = 0.68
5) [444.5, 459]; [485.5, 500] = 0.70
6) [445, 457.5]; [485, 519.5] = 0.88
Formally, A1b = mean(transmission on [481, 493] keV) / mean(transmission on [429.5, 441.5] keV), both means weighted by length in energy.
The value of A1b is 0.55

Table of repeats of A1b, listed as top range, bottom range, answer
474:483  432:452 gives 0.74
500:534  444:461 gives 0.95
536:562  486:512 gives 0.67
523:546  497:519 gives 0.71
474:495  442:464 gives 0.64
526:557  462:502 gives 0.80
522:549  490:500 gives 0.92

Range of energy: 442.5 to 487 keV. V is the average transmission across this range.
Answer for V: 19.4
